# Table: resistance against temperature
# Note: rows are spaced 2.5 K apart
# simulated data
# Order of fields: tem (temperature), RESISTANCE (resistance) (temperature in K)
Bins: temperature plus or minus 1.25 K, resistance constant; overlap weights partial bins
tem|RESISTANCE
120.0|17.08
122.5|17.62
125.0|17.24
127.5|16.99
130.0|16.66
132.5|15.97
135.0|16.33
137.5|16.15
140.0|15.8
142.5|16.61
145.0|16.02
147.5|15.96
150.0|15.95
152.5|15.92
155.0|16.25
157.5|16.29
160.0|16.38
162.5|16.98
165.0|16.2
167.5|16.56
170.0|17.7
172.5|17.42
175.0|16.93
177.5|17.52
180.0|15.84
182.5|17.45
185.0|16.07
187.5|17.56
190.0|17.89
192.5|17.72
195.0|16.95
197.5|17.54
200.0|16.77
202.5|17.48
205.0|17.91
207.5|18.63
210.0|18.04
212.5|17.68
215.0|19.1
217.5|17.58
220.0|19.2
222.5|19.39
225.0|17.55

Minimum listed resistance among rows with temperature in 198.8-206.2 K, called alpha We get 16.77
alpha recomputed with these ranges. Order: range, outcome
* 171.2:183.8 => 15.84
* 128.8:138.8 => 15.97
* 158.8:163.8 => 16.38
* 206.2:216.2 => 17.68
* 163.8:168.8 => 16.2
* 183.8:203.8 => 16.07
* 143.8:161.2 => 15.92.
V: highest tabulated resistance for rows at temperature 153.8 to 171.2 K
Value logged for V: 17.7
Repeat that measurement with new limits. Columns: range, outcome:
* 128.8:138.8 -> 16.66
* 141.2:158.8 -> 16.61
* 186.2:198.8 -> 17.89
